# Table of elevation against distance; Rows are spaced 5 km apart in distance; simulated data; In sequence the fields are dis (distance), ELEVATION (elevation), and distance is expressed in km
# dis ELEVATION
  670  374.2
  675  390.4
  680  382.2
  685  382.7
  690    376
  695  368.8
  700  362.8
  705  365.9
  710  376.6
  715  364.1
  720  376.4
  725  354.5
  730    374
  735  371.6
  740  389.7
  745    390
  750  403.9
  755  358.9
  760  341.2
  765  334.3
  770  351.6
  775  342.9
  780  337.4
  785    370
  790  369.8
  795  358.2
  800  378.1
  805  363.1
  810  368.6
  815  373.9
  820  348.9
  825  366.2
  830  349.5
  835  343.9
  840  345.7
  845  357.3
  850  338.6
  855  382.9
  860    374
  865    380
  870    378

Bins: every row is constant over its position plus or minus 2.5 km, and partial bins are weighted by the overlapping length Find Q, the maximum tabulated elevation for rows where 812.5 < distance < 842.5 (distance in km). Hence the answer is 373.9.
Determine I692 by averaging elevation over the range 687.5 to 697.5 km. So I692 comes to 372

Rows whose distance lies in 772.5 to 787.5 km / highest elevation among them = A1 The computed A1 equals 370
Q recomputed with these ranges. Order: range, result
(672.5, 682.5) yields 390.4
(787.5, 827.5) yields 378.1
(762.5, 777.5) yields 351.6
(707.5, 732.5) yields 376.6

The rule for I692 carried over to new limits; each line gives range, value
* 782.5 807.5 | 368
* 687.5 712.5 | 370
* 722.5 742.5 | 372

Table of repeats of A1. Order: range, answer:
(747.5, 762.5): 403.9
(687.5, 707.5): 376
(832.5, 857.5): 382.9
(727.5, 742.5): 389.7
